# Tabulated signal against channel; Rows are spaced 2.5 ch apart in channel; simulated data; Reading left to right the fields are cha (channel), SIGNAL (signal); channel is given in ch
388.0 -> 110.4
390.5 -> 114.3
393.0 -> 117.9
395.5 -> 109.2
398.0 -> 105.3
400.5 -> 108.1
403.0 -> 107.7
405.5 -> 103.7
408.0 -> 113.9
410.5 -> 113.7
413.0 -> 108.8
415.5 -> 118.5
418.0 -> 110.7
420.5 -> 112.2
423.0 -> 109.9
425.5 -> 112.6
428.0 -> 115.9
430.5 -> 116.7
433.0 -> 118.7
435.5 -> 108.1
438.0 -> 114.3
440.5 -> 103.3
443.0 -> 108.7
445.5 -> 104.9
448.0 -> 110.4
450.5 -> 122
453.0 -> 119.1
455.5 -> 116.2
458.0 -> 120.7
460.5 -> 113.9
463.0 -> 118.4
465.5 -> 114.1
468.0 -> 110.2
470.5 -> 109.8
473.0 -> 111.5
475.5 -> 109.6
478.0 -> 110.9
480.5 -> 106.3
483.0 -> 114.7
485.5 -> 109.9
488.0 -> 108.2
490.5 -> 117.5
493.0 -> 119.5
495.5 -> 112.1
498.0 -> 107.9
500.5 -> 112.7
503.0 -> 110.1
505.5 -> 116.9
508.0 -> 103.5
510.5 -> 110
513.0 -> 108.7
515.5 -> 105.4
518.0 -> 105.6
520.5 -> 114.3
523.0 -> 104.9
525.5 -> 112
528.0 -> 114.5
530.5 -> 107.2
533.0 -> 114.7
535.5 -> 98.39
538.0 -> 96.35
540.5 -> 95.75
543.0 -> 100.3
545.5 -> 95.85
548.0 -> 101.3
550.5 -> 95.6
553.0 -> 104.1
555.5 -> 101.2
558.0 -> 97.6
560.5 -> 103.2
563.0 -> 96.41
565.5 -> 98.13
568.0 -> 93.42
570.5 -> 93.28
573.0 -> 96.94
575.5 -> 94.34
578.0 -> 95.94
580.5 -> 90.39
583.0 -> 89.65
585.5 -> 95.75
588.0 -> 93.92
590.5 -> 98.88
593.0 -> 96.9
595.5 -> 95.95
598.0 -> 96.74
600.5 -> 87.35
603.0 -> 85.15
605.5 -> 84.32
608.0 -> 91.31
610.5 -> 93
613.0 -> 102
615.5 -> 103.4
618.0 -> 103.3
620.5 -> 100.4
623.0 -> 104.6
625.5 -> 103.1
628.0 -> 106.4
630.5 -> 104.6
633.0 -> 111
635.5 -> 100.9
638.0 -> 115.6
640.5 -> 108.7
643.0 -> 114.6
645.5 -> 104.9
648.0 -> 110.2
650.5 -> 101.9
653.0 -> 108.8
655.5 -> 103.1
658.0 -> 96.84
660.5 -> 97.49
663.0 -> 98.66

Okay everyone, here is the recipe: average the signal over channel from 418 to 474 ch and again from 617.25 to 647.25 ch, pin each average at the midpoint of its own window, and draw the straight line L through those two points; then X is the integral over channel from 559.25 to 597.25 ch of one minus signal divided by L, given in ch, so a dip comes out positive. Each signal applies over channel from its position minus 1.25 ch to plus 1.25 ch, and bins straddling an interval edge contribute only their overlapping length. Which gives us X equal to 4.54 ch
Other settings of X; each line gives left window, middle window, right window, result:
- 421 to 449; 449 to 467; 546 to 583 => -1.46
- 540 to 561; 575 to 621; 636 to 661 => 3.67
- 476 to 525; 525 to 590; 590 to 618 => 1.75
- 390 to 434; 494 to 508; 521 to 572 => -0.85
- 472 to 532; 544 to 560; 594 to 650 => 1.08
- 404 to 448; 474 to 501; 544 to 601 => -1.71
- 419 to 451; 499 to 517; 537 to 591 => -1.08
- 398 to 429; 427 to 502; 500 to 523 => -1.84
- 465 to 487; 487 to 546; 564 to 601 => -2.01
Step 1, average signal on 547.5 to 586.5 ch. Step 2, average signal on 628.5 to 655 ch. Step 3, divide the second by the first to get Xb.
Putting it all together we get 1.1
